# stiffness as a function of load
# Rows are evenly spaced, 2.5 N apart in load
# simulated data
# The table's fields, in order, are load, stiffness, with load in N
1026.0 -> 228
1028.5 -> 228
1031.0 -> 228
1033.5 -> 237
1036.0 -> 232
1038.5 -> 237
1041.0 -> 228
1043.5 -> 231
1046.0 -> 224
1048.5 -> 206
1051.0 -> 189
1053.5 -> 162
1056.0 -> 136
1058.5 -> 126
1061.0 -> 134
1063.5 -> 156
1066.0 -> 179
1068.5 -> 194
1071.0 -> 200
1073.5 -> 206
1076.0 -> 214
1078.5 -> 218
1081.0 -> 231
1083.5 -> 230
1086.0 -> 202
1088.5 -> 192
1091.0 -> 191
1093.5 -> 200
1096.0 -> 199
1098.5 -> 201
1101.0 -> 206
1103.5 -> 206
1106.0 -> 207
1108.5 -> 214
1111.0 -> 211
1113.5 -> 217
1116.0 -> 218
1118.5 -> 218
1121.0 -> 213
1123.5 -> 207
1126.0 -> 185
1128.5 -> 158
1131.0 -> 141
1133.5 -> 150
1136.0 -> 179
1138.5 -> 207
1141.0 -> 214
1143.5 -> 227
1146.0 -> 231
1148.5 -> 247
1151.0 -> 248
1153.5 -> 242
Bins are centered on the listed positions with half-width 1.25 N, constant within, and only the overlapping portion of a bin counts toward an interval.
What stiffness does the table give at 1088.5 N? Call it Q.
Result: 192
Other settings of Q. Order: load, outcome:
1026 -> 228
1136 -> 179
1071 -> 200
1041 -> 228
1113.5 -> 217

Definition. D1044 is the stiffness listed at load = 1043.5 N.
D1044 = 231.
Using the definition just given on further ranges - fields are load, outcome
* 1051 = 189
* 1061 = 134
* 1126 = 185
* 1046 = 224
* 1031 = 228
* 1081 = 231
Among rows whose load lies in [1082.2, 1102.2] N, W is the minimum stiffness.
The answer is 191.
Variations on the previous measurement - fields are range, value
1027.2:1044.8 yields 228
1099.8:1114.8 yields 206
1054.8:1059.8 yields 126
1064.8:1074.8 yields 179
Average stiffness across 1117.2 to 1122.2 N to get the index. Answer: 216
